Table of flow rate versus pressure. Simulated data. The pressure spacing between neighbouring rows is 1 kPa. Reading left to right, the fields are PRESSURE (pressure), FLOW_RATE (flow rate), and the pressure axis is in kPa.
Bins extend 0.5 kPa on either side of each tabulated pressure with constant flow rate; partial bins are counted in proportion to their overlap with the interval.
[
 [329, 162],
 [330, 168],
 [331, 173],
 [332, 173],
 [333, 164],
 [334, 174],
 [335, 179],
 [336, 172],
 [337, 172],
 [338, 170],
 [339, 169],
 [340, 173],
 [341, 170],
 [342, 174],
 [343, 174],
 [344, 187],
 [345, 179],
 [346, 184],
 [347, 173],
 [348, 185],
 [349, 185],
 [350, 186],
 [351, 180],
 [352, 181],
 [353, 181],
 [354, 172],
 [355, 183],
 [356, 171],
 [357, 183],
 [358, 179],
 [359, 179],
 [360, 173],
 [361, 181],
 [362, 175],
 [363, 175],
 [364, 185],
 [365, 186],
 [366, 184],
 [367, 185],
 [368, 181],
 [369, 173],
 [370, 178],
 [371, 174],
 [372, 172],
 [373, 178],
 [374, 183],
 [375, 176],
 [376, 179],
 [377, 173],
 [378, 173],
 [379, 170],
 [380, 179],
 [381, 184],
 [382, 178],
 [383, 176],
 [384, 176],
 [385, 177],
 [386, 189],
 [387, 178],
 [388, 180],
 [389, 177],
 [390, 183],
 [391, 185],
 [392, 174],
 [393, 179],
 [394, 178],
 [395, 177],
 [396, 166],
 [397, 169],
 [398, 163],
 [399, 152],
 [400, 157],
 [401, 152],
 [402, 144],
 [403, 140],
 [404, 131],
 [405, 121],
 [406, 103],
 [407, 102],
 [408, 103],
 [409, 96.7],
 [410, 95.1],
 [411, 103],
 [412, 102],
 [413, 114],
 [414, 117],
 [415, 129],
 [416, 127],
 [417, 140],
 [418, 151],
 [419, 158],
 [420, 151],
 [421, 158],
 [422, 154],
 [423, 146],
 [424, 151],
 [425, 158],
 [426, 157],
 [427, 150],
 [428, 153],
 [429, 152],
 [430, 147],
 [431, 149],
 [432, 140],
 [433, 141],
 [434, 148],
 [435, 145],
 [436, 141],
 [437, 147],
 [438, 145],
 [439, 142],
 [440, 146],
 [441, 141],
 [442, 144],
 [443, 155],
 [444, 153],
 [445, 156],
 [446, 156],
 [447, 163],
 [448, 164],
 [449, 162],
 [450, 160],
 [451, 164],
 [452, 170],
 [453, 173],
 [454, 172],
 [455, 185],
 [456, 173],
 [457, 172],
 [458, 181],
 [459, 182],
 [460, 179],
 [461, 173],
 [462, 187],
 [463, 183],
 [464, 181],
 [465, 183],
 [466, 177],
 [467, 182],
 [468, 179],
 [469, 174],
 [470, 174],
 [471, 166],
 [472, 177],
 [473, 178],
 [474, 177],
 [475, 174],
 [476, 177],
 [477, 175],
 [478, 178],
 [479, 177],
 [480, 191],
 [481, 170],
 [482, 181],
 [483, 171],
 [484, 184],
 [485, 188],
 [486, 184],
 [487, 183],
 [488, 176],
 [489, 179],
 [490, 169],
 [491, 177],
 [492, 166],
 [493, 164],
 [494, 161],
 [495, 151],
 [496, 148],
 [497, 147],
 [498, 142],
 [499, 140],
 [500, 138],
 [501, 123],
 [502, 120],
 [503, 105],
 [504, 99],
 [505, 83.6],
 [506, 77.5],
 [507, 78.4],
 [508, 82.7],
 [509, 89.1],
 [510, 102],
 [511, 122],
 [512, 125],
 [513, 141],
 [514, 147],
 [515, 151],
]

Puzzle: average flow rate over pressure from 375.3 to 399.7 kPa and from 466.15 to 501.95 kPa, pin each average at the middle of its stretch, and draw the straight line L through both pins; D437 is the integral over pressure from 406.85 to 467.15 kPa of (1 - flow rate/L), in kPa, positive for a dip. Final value 7.2 kPa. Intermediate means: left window 175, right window 169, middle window 151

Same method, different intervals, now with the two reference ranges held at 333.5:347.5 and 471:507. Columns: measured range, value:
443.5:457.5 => -0.4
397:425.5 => 5.6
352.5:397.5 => -1.9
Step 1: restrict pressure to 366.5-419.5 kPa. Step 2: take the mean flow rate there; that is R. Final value 157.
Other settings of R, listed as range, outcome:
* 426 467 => 161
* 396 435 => 138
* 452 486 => 178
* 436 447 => 149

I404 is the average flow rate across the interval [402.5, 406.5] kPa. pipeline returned 124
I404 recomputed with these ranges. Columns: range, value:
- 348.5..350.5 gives 186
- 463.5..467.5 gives 181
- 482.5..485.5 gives 181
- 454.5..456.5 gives 179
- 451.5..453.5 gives 172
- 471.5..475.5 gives 176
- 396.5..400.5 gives 160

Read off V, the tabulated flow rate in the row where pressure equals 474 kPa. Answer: 177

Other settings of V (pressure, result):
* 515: 151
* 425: 158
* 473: 178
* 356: 171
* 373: 178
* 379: 170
